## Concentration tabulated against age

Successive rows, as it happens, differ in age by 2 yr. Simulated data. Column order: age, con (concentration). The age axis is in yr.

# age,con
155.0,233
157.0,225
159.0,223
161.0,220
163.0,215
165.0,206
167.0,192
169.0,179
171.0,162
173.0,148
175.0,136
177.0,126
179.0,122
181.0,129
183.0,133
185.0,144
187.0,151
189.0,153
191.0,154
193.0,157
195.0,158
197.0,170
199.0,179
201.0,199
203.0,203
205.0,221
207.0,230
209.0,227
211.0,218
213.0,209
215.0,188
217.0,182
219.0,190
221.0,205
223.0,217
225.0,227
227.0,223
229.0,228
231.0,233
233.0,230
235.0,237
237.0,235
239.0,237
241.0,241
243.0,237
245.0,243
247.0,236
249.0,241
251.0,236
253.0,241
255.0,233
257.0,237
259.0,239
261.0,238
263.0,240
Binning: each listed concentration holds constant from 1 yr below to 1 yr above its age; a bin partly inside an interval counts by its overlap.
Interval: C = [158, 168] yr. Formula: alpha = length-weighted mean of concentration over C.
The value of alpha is 211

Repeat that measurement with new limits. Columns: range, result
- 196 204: 188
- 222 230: 224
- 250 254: 238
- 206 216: 214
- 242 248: 239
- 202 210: 220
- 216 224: 198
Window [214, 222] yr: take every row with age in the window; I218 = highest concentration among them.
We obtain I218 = 205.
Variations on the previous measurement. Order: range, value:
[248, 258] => 241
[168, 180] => 179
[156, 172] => 225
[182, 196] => 158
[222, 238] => 237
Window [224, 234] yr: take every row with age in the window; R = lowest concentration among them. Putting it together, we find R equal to 223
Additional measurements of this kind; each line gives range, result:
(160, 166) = 206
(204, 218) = 182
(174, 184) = 122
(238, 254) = 236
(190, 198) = 154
